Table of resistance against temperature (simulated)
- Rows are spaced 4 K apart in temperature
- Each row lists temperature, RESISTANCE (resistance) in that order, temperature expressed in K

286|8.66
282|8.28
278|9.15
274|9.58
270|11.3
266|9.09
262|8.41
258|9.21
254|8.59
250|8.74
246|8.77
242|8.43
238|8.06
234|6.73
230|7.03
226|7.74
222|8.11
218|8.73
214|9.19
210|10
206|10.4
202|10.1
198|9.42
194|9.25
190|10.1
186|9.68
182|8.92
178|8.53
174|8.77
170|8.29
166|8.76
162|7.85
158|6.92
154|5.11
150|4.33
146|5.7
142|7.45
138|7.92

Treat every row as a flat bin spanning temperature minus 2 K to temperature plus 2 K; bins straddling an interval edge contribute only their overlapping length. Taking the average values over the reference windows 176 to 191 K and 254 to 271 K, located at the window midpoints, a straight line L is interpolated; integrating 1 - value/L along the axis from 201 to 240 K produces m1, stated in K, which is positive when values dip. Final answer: 2.9 K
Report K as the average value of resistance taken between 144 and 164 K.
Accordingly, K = 5.98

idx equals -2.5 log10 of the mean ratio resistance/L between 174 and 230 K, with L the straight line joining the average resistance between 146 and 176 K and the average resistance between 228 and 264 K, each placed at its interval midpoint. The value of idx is -0.20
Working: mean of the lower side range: 7.05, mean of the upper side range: 8.22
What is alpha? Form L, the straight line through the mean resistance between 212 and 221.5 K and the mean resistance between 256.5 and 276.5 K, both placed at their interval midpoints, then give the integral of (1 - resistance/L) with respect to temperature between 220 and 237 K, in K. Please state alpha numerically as 2.9 K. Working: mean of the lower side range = 8.83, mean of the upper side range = 9.52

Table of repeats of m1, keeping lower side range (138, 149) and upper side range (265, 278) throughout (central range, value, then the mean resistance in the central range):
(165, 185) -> -3.42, 8.7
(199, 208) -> -2.19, 10.2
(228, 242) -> 2.42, 7.44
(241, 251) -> 0.66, 8.66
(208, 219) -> -1.22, 9.36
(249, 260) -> 0.73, 8.86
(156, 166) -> -0.82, 7.66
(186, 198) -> -2.69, 9.63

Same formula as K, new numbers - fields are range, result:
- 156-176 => 8.12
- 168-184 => 8.63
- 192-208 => 9.79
